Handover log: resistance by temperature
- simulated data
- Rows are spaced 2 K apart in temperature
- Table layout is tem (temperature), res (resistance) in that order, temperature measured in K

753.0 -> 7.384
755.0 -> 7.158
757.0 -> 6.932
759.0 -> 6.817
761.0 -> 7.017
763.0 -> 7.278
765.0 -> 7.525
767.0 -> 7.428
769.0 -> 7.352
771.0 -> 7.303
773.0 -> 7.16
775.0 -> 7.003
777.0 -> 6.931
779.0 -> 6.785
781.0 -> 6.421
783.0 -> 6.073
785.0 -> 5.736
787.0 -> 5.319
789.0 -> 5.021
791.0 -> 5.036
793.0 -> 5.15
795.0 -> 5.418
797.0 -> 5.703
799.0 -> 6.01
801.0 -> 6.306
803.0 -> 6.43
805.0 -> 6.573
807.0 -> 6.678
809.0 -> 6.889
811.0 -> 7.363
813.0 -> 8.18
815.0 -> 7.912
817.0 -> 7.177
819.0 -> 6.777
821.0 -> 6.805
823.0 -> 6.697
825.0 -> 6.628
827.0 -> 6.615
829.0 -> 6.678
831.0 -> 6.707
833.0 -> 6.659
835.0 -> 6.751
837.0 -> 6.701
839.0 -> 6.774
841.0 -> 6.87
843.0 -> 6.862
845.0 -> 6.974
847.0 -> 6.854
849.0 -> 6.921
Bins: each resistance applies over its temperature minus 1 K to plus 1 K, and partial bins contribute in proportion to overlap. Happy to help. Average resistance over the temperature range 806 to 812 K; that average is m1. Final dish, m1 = 6.98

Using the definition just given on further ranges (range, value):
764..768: 7.48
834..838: 6.73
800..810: 6.58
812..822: 7.37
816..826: 6.82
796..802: 6.01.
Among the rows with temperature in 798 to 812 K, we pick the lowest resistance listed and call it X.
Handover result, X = 6.01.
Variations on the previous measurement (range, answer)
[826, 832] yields 6.615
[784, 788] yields 5.319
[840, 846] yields 6.862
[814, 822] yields 6.777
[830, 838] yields 6.659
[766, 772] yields 7.303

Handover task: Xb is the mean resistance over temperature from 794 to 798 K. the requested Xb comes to 5.56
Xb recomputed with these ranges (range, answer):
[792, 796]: 5.28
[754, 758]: 7.04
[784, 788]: 5.53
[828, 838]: 6.7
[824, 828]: 6.62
